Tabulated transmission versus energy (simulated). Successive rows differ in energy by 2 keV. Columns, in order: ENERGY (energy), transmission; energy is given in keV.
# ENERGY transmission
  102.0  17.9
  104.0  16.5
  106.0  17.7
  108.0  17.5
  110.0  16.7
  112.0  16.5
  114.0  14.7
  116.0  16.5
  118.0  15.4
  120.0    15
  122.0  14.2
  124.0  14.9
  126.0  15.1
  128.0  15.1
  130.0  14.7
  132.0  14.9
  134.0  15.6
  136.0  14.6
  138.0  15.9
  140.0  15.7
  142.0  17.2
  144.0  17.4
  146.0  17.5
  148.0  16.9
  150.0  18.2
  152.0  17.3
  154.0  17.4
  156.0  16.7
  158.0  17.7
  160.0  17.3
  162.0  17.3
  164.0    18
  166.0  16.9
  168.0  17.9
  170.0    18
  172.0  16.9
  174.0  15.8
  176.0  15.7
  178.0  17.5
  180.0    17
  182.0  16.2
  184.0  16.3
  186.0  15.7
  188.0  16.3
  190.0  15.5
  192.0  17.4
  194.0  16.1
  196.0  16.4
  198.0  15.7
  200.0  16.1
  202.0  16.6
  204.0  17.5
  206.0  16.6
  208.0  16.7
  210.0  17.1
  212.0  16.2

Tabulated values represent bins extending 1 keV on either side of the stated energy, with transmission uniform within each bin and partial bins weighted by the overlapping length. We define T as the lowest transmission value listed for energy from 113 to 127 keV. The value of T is 14.2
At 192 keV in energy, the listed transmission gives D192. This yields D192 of 17.4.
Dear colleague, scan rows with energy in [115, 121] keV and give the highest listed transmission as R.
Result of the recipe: 16.5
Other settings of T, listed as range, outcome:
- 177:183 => 16.2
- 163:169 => 16.9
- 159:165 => 17.3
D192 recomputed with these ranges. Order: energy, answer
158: 17.7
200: 16.1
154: 17.4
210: 17.1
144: 17.4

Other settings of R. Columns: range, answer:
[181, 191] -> 16.3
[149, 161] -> 18.2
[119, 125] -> 15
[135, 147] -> 17.5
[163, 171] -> 18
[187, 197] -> 17.4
